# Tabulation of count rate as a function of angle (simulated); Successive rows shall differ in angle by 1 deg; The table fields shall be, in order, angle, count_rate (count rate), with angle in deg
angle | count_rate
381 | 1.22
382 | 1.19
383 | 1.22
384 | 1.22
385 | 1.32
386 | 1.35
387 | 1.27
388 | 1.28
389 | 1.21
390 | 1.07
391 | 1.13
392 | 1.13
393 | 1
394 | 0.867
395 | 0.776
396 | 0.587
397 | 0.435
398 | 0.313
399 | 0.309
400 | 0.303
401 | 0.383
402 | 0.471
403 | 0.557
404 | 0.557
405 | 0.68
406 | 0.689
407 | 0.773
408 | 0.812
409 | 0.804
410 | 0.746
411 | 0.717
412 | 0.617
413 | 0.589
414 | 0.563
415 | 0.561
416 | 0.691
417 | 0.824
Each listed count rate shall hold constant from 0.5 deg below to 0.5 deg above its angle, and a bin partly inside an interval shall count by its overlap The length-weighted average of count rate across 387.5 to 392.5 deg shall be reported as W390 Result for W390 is 1.16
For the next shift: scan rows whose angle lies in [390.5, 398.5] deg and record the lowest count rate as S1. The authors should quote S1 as 0.313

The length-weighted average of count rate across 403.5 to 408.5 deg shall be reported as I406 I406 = 0.702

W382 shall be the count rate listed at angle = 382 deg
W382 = 1.19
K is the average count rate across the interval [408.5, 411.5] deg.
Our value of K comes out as 0.756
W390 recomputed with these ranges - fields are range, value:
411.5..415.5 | 0.583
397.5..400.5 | 0.308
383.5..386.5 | 1.3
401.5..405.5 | 0.566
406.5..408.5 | 0.792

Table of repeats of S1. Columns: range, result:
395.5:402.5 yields 0.303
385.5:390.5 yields 1.07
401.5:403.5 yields 0.471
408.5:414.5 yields 0.563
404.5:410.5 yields 0.68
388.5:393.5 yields 1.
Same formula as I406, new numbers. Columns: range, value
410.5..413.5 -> 0.641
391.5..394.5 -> 0.999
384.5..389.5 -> 1.29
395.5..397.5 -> 0.511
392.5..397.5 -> 0.733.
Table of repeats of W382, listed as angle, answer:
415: 0.561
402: 0.471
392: 1.13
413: 0.589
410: 0.746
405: 0.68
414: 0.563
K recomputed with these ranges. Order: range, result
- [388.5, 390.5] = 1.14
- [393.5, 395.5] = 0.822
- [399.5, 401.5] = 0.343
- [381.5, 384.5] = 1.21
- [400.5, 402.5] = 0.427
